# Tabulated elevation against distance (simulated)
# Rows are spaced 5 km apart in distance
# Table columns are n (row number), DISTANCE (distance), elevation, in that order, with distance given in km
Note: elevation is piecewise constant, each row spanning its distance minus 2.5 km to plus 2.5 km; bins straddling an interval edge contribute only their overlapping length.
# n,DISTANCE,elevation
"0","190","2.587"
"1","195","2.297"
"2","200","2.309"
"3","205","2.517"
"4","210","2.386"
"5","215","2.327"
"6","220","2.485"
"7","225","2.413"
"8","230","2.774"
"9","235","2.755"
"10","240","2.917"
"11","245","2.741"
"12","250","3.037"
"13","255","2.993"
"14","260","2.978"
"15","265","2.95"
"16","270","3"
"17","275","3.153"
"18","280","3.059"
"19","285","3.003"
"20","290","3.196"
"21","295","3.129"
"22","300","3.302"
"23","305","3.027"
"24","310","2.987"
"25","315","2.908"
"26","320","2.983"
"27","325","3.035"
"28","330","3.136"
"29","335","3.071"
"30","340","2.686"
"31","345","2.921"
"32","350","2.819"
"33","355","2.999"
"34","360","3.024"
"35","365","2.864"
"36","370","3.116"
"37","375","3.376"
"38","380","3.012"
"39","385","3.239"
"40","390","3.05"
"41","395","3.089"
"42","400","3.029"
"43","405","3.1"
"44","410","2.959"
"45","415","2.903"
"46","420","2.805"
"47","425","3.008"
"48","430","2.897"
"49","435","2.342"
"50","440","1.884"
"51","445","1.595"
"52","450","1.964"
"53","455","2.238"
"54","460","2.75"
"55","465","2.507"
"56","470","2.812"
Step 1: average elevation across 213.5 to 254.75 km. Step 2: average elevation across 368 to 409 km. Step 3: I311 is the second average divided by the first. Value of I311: 1.15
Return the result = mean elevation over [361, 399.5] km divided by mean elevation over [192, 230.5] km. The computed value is 1.3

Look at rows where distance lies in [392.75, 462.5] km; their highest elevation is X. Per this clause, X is 3.1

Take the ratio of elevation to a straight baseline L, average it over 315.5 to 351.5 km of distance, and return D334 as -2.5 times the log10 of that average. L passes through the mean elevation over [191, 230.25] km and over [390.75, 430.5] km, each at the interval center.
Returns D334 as -0.07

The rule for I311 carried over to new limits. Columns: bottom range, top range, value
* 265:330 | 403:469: 0.83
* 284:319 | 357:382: 1.00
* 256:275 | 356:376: 1.02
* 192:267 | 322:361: 1.11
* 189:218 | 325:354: 1.23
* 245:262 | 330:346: 0.99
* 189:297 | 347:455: 1.01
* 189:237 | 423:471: 0.96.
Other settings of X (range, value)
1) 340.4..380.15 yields 3.376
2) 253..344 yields 3.302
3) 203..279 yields 3.153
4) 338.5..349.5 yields 2.921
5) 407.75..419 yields 2.959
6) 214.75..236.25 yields 2.774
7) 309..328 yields 3.035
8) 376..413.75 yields 3.239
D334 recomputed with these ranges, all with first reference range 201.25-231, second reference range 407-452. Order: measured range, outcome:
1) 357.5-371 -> -0.20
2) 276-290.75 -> -0.24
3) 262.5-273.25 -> -0.21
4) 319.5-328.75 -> -0.22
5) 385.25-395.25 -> -0.24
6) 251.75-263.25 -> -0.21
